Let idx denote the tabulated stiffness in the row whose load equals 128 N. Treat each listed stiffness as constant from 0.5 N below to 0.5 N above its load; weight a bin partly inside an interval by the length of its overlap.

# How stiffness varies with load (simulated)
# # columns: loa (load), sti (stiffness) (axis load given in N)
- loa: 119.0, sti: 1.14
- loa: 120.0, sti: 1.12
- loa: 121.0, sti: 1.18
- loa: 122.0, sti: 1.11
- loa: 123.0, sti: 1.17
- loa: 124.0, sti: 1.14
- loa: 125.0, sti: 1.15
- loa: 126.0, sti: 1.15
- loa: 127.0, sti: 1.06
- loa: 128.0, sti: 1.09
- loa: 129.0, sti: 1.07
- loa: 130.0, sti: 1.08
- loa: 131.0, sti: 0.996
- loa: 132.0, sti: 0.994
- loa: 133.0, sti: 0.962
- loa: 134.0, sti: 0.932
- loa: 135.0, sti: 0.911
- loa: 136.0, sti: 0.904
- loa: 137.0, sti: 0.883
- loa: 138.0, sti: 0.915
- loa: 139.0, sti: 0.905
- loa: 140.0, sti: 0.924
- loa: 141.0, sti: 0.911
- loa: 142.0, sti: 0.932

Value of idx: 1.09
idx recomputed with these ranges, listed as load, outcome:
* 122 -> 1.11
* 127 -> 1.06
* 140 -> 0.924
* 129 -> 1.07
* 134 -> 0.932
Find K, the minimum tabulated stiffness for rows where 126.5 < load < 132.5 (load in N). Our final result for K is 0.994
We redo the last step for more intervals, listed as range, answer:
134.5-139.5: 0.883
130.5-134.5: 0.932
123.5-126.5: 1.14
